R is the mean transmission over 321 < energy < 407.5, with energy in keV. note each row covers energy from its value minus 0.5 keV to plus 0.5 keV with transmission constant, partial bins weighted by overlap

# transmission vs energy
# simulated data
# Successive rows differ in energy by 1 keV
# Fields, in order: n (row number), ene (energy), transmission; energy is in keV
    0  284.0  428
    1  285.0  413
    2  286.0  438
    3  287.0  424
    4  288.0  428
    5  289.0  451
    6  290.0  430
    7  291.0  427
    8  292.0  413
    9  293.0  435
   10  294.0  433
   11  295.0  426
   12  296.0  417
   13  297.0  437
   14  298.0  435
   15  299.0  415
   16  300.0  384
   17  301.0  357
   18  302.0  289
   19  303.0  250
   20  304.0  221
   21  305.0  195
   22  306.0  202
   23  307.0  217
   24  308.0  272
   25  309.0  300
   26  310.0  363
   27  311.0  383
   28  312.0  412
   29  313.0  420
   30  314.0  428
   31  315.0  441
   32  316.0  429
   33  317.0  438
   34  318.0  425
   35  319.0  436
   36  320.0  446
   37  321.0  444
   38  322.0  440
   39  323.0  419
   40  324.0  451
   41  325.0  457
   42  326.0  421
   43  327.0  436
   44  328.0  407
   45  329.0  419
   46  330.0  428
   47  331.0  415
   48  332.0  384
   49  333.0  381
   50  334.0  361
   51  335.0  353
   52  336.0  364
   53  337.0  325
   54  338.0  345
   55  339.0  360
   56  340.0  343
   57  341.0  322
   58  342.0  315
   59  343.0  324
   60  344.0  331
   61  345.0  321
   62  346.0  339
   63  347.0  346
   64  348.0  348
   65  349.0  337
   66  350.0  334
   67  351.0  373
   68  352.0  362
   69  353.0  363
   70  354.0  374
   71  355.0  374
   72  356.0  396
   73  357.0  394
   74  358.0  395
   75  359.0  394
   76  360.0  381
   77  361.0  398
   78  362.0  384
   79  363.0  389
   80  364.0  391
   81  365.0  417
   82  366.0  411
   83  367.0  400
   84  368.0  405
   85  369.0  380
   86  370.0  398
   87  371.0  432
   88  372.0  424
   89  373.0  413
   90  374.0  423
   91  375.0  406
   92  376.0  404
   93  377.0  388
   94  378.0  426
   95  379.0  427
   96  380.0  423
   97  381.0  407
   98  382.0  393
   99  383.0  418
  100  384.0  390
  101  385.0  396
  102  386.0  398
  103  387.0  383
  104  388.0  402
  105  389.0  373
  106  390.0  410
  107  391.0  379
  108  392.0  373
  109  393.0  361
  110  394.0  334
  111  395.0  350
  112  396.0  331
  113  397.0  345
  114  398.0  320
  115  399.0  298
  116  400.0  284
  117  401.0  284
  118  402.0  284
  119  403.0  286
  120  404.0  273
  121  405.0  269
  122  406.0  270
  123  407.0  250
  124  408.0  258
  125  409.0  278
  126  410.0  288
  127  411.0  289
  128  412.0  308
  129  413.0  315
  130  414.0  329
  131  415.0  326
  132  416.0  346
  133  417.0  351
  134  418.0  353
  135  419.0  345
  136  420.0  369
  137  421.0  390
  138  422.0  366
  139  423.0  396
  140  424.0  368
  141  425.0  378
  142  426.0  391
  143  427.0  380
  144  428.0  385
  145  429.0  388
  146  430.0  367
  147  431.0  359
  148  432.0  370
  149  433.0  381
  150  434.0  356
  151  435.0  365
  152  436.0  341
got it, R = 373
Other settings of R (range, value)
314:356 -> 384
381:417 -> 332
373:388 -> 406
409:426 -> 344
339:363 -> 359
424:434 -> 376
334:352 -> 341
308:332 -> 416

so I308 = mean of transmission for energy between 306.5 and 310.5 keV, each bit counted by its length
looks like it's 288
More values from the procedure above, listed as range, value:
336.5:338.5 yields 335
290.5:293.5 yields 425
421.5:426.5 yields 380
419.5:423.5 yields 380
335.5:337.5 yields 344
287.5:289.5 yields 440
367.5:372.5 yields 408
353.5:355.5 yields 374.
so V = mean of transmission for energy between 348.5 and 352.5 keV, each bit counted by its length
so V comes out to 352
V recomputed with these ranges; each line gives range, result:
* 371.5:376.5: 414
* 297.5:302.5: 376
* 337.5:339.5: 352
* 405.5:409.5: 264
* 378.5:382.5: 412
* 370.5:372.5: 428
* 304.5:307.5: 205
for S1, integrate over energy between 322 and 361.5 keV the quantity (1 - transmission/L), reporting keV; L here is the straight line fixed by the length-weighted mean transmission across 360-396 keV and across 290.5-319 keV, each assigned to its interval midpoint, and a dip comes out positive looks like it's 0.7 keV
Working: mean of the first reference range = 368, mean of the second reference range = 396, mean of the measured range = 375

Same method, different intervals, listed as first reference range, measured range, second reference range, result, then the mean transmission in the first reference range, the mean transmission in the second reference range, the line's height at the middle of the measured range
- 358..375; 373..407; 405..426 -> 0.8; 402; 329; 367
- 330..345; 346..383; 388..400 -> -4.1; 353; 351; 352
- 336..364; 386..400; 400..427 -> -1.0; 359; 322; 334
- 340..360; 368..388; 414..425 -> -2.8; 355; 360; 357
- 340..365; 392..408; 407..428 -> 2.0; 363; 340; 346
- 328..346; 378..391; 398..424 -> -2.8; 359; 313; 330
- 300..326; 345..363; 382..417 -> -1.0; 367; 331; 350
